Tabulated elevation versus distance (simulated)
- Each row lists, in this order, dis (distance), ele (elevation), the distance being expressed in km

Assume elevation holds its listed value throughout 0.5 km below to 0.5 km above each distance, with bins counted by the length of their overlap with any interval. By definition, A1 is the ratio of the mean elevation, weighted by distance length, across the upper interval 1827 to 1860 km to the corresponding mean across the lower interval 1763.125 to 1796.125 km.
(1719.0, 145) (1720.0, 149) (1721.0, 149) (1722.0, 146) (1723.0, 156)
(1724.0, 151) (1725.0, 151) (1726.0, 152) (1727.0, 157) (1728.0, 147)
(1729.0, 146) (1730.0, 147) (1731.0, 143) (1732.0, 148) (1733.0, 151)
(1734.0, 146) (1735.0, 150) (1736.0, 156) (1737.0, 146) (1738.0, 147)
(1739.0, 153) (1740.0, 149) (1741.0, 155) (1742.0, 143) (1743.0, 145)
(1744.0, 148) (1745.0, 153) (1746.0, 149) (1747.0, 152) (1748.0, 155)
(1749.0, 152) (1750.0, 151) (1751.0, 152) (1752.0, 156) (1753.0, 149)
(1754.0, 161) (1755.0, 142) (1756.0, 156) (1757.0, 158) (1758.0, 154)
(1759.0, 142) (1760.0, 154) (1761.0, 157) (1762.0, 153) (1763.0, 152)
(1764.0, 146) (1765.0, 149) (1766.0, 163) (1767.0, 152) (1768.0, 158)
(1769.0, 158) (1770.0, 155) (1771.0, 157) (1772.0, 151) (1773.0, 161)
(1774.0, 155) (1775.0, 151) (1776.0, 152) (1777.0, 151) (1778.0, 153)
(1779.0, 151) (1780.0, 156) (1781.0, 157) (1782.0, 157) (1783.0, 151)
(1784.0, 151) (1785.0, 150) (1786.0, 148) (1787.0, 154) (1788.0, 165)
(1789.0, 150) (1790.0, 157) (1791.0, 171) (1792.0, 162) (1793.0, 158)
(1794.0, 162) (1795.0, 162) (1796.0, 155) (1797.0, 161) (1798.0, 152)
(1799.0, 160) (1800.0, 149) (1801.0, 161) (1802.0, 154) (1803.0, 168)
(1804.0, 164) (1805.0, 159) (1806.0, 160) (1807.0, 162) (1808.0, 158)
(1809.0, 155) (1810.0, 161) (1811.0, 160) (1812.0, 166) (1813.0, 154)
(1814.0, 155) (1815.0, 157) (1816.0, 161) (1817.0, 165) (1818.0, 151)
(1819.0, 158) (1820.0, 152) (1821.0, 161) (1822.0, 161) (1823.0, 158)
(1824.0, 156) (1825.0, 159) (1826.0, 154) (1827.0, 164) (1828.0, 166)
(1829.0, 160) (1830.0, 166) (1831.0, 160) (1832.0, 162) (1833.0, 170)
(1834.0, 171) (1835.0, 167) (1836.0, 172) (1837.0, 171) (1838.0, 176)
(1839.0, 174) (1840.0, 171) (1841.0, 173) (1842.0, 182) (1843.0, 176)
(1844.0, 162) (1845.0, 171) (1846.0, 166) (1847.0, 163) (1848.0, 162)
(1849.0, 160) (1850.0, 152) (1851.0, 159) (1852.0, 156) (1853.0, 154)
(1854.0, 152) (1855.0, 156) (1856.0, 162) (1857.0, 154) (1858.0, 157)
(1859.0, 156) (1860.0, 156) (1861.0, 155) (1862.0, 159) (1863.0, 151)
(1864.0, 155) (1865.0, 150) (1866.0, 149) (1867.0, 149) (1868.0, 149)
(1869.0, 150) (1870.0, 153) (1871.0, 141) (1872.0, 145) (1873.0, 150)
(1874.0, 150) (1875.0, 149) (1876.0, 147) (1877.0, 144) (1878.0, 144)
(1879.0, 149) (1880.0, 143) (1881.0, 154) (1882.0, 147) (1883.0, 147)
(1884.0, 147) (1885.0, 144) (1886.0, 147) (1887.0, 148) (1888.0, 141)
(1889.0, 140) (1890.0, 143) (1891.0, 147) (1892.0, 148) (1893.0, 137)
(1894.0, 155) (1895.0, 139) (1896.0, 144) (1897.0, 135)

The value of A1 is 1.06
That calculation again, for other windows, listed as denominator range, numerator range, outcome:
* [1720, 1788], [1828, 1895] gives 1.03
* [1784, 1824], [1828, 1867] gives 1.02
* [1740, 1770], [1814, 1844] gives 1.08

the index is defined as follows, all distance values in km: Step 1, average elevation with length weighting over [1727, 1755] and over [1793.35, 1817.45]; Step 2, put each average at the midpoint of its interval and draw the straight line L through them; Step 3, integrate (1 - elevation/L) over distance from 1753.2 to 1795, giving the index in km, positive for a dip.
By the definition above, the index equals 0.0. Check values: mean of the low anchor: 150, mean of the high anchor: 159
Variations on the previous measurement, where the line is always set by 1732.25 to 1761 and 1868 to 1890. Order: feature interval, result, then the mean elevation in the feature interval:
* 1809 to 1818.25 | -0.6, 159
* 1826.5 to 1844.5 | -2.6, 169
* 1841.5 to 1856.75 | -1.5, 162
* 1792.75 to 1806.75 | -0.9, 159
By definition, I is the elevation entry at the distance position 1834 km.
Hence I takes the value 171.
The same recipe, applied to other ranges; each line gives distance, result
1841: 173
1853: 154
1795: 162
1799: 160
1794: 162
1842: 182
